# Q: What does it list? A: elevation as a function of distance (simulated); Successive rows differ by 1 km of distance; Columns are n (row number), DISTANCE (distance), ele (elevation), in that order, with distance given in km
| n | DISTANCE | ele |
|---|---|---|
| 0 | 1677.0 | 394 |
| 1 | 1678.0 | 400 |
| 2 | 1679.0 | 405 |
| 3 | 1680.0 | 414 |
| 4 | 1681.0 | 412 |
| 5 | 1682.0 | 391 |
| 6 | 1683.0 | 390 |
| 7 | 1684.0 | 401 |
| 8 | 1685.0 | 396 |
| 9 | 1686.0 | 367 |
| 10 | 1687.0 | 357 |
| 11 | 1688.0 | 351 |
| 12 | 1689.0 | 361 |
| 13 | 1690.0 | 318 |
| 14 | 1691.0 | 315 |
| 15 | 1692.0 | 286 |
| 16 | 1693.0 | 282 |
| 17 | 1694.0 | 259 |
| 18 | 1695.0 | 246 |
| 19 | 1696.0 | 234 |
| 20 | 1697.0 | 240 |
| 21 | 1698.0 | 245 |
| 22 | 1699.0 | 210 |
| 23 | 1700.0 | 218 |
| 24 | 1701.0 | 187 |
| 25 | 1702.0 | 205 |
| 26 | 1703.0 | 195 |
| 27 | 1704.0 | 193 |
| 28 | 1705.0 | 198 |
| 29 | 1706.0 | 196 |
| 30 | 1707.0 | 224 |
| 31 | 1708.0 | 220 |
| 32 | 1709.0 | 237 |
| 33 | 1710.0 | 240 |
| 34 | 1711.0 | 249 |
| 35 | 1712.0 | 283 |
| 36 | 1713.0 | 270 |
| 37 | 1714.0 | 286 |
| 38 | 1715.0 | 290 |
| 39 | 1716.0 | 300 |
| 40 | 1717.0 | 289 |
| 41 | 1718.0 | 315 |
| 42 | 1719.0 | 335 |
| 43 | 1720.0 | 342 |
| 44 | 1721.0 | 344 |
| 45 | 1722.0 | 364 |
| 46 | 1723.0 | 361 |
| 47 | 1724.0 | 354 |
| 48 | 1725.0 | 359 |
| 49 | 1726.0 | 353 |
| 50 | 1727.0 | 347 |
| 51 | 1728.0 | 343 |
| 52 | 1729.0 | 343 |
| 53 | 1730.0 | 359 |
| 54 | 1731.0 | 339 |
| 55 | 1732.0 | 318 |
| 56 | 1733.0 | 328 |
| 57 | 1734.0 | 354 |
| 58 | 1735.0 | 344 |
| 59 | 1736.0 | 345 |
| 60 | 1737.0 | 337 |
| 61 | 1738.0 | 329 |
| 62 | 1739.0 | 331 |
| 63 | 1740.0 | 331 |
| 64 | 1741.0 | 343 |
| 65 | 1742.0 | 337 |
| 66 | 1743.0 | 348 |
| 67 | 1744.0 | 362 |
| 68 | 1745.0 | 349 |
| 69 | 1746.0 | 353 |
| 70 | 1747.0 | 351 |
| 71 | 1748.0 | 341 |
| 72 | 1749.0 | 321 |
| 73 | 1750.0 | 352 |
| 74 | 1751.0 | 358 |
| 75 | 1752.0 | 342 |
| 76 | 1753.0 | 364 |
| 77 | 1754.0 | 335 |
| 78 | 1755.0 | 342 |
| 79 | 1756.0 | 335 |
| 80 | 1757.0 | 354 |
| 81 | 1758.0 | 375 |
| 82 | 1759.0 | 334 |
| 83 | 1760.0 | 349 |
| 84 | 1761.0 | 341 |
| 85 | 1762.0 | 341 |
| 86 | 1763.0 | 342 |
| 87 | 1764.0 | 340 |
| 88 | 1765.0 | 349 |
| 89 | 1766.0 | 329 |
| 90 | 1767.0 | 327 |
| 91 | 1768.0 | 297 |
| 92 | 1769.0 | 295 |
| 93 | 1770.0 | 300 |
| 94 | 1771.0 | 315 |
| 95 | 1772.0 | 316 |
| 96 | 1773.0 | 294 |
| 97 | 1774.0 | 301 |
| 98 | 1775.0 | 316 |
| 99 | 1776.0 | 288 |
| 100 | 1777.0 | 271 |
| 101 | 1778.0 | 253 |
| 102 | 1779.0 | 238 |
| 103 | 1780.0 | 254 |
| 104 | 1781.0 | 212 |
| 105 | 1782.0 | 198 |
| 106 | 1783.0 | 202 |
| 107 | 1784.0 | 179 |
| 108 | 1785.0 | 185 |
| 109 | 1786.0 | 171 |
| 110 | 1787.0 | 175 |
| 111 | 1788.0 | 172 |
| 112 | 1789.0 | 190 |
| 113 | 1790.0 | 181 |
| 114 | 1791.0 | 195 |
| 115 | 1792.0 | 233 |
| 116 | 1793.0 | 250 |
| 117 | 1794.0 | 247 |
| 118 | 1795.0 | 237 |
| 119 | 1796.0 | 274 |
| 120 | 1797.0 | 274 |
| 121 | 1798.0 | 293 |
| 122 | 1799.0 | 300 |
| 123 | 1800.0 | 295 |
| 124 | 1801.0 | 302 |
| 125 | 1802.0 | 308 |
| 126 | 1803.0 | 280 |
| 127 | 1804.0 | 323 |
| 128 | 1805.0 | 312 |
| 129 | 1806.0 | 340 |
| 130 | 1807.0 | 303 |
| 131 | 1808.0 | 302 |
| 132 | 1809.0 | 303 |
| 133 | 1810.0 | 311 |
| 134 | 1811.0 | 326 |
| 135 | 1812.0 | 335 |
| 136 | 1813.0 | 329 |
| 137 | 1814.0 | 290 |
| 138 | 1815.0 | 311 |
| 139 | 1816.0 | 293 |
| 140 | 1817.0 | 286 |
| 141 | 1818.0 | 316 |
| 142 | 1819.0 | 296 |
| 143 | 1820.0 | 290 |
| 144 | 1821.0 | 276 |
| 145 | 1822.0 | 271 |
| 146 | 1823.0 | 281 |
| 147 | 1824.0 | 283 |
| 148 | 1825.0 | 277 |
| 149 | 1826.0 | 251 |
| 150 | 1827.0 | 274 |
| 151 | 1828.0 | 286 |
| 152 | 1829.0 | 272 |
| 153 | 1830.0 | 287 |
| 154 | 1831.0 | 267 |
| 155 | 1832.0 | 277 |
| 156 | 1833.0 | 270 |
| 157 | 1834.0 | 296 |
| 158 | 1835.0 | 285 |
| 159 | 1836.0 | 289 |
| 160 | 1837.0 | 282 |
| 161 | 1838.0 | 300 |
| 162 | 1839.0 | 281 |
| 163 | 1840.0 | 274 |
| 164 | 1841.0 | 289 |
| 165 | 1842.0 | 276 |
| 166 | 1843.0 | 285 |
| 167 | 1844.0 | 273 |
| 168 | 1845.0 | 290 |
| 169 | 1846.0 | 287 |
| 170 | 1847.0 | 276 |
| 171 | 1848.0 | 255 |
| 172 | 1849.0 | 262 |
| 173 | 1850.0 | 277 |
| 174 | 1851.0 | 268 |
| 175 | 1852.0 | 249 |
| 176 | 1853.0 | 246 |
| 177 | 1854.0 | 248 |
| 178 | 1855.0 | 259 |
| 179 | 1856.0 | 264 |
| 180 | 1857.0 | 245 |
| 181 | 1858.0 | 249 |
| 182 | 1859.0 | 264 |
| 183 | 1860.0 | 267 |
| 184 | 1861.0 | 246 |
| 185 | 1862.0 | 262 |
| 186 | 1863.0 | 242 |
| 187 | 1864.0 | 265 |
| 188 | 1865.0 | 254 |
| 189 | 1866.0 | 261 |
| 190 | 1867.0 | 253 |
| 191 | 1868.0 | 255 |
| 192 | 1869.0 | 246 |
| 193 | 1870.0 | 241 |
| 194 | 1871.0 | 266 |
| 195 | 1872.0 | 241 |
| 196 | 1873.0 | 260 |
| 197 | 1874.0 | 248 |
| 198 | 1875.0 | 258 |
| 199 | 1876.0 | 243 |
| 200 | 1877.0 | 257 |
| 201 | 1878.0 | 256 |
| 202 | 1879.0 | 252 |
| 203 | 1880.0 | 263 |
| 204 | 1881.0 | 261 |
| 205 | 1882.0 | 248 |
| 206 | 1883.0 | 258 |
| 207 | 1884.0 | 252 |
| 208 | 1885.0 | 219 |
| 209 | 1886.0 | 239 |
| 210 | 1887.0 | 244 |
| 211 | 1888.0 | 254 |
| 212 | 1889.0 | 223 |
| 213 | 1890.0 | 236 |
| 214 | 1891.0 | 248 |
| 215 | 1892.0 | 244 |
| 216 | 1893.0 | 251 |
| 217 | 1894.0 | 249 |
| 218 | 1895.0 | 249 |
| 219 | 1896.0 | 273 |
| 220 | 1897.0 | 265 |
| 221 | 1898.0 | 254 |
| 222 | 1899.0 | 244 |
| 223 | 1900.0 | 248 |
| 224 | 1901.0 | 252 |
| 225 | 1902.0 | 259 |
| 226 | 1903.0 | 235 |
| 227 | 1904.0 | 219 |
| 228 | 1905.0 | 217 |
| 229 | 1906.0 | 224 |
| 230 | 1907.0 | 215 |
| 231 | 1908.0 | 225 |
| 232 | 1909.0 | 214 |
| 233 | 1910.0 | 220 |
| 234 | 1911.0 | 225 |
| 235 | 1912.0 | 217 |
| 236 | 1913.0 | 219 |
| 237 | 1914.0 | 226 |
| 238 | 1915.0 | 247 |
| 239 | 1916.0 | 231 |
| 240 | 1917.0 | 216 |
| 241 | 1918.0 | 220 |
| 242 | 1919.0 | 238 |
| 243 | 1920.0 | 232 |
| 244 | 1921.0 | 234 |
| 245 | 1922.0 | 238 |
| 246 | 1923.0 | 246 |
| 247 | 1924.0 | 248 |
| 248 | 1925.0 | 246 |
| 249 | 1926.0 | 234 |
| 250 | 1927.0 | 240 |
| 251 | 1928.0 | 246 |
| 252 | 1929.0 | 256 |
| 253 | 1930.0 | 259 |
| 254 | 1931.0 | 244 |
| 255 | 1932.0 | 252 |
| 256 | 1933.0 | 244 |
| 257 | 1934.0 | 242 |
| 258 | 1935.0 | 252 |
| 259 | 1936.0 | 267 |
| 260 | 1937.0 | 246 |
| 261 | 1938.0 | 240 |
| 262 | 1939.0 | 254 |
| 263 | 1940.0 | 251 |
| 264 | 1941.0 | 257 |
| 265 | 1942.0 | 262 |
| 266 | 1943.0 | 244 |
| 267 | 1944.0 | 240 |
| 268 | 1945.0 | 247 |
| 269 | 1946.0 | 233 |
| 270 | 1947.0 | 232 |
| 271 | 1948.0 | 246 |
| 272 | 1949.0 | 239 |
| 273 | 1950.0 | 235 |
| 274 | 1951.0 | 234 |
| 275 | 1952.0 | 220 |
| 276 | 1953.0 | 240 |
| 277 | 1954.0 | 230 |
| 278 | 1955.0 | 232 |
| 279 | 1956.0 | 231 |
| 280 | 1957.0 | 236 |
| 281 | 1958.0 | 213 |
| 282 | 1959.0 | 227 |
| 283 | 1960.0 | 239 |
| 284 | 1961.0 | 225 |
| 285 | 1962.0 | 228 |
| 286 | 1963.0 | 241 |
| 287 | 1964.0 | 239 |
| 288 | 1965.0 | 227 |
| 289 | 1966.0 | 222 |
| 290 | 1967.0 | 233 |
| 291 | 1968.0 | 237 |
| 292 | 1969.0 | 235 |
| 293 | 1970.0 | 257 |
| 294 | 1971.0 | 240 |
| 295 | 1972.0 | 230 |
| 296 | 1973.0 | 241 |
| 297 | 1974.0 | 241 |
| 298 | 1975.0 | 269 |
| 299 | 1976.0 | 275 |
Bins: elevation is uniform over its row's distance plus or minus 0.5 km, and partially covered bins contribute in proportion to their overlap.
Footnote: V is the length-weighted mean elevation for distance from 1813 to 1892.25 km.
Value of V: 266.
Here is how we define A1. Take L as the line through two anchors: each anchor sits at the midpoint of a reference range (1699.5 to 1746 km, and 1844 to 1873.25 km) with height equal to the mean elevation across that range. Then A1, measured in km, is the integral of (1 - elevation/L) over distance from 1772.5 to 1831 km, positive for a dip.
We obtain 1.6 km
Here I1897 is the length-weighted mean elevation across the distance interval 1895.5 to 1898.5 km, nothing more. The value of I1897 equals 264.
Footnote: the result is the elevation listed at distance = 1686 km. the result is 367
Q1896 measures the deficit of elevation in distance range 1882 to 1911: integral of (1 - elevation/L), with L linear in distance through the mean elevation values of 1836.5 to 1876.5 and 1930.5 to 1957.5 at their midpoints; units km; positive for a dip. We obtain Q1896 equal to 1.5 km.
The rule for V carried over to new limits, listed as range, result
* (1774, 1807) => 250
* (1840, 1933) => 248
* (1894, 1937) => 239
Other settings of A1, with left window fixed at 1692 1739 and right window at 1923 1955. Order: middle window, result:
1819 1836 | -0.81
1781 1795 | 3.75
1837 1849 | -0.77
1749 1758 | -2.17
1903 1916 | 1.40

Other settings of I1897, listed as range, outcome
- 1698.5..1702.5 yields 205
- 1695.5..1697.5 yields 237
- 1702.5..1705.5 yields 195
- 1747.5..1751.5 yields 343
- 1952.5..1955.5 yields 234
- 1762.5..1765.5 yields 344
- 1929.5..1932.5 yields 252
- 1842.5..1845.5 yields 283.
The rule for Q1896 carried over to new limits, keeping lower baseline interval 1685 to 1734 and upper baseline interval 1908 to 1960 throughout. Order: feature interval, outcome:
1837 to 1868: -1.0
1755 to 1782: -3.1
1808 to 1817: -1.5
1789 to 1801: 0.8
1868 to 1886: 0.0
